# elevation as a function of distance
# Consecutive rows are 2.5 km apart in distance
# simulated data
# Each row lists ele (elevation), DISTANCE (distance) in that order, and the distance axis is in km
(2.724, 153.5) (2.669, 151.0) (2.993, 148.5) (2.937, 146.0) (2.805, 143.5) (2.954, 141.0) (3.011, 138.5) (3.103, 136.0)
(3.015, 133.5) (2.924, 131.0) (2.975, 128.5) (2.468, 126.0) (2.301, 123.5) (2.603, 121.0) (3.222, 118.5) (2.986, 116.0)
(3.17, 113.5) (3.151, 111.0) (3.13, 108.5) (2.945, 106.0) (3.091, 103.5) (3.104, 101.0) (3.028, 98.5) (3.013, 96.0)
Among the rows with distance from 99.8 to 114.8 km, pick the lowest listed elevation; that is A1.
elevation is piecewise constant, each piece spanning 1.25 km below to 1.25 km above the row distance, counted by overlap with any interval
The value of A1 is 2.945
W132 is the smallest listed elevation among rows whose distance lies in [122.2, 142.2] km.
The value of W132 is 2.301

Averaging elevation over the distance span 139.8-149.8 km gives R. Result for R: 2.92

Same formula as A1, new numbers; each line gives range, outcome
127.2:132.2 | 2.924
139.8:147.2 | 2.805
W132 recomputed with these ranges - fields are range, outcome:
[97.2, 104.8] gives 3.028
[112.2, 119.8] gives 2.986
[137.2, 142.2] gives 2.954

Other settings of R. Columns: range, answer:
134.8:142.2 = 3.02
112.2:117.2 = 3.08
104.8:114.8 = 3.1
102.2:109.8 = 3.06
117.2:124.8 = 2.71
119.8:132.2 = 2.65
